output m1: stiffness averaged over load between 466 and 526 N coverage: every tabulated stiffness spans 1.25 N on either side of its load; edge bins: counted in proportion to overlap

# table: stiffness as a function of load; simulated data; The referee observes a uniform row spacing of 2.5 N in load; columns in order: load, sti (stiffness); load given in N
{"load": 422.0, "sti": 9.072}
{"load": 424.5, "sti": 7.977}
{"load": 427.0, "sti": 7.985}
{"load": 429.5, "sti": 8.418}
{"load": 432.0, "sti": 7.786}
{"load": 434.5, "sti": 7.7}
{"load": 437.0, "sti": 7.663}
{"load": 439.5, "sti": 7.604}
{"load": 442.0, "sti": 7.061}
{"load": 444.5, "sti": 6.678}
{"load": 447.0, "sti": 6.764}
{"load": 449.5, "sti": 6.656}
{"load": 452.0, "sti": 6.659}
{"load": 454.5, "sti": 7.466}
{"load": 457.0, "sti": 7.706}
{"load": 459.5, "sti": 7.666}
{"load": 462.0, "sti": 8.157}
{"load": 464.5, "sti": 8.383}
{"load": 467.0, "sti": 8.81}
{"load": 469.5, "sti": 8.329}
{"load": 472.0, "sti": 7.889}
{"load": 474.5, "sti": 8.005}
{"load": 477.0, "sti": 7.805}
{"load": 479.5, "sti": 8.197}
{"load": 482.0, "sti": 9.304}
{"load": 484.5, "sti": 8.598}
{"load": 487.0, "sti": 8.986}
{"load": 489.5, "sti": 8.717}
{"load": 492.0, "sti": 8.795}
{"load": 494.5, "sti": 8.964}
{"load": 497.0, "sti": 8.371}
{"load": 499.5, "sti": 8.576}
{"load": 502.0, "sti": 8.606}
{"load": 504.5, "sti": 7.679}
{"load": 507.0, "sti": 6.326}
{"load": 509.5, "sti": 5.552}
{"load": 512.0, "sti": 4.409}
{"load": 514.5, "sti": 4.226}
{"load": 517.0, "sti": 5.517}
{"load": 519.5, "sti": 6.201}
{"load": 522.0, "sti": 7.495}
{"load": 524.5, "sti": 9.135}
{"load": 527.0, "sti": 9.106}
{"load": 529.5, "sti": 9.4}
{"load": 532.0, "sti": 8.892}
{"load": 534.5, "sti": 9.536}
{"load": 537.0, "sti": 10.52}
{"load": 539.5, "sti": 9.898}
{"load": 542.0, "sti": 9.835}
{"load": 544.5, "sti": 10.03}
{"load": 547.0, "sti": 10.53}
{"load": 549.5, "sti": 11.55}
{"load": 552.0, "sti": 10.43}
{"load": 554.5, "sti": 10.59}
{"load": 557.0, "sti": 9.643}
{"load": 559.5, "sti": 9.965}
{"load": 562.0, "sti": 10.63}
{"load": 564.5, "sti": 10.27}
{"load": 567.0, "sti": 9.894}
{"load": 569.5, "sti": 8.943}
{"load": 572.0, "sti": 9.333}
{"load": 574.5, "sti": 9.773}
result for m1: 7.69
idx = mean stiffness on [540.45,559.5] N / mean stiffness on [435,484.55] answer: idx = 1.33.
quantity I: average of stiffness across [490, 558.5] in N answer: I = 8.52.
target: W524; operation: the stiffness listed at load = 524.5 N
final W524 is 9.135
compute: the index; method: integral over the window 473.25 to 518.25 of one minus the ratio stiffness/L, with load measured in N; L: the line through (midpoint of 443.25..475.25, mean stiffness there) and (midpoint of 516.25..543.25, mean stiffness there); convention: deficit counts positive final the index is 3.2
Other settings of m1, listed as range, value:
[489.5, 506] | 8.48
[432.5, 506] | 7.99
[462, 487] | 8.39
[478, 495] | 8.77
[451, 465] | 7.65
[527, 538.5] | 9.54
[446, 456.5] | 6.95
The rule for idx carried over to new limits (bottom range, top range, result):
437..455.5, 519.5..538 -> 1.27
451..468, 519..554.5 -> 1.22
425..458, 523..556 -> 1.34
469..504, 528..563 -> 1.19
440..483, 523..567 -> 1.29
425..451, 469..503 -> 1.14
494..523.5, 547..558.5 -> 1.55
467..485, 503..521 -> 0.69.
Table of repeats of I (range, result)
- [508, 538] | 7.46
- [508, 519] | 5.04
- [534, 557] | 10.3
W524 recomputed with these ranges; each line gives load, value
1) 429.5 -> 8.418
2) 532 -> 8.892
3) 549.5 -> 11.55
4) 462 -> 8.157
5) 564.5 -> 10.27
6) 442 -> 7.061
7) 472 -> 7.889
